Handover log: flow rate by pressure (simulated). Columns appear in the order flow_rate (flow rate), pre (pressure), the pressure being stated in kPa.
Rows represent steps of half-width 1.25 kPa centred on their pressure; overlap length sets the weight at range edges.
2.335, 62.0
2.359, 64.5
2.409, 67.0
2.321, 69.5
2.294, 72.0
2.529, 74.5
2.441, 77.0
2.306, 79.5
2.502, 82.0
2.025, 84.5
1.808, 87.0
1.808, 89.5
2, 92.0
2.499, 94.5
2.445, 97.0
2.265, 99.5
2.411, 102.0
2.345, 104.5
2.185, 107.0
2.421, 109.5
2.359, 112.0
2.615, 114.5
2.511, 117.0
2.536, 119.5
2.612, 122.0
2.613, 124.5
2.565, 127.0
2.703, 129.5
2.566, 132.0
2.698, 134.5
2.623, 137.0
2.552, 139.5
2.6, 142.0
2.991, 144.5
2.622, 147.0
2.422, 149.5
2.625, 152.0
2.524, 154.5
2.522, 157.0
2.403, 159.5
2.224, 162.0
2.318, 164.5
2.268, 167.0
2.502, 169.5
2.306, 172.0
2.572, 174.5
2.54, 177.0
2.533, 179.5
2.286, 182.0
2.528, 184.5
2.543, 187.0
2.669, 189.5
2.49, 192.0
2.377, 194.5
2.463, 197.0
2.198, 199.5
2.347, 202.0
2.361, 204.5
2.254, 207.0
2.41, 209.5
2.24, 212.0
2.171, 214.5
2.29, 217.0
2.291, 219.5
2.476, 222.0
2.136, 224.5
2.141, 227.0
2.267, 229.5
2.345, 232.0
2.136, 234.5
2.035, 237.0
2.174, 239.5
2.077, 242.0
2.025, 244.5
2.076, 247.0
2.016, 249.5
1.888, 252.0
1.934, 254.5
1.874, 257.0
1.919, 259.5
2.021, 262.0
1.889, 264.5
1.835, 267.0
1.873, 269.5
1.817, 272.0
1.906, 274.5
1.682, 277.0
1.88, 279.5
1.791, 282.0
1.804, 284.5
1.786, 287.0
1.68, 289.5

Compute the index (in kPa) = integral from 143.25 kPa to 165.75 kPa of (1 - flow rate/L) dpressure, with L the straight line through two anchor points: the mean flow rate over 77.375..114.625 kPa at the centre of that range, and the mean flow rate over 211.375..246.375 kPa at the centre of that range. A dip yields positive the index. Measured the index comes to -2.9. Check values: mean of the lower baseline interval 2.26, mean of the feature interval 2.52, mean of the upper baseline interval 2.2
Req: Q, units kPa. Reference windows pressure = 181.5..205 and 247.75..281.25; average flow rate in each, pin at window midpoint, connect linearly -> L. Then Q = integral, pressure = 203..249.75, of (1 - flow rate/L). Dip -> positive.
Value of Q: -0.7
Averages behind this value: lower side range 2.43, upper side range 1.89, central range 2.21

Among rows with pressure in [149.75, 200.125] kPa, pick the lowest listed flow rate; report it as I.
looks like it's 2.198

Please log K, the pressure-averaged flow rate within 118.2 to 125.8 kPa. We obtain 2.59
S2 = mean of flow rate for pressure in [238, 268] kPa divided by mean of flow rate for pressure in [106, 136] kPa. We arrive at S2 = 0.8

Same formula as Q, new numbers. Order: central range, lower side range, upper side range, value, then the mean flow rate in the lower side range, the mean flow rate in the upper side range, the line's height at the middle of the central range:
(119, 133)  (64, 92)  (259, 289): -3.0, 2.24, 1.84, 2.14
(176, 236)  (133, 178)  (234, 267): -3.0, 2.52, 2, 2.24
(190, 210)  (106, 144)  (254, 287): -1.6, 2.56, 1.86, 2.2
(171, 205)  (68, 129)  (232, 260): -4.5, 2.36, 2.03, 2.16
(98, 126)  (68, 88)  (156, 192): -1.2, 2.29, 2.44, 2.34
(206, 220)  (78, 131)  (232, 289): -1.4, 2.36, 1.93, 2.06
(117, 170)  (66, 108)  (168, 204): -3.9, 2.27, 2.45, 2.37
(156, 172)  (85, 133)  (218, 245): -0.5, 2.38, 2.2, 2.3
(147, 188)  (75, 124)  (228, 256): -4.4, 2.33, 2.09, 2.21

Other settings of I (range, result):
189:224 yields 2.171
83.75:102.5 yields 1.808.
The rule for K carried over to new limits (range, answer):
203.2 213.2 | 2.32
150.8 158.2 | 2.56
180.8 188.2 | 2.45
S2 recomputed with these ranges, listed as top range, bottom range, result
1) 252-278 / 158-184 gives 0.78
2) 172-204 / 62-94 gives 1.09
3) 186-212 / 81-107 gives 1.09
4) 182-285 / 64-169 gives 0.88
